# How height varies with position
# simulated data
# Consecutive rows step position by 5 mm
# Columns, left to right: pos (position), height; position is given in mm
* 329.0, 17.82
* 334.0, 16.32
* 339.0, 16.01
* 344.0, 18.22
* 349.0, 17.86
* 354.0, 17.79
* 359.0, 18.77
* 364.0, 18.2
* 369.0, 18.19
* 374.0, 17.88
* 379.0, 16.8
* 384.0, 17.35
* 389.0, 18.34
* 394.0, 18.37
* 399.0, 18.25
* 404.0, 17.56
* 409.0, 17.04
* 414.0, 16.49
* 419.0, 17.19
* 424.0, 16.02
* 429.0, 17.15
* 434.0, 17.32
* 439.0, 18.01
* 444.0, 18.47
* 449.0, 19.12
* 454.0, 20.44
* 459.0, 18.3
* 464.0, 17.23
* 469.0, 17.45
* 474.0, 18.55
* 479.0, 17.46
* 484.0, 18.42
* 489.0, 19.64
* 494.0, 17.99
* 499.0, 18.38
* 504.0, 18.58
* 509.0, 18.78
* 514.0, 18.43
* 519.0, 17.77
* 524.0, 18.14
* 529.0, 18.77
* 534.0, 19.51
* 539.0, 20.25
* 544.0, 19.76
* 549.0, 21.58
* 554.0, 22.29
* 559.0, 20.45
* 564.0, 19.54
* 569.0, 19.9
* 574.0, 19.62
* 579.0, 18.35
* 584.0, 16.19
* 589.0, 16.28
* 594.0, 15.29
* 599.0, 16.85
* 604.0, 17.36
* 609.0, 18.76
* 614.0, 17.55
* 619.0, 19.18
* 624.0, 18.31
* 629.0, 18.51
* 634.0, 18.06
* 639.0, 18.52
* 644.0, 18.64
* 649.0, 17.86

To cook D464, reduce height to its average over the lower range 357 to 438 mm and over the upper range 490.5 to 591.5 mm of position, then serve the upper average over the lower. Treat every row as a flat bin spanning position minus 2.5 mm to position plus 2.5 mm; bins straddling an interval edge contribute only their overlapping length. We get 1.1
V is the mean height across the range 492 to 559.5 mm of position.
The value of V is 19.3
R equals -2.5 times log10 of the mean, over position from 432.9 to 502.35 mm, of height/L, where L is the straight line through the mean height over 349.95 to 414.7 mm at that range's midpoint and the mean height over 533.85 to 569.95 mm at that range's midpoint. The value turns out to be 0.05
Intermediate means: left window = 17.8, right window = 20.5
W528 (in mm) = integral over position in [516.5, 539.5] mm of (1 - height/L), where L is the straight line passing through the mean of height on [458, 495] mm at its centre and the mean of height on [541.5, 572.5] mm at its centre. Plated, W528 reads 1.1 mm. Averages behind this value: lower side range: 18.1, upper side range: 20.6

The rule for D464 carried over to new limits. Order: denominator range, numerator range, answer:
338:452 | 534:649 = 1.06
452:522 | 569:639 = 0.97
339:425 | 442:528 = 1.04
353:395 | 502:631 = 1.04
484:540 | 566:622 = 0.95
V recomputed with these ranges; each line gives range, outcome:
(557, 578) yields 19.8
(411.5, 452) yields 17.5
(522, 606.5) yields 18.8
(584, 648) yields 17.7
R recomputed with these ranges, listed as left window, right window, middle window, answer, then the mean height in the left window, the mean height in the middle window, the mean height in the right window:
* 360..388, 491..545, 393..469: 0.02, 17.8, 17.8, 18.7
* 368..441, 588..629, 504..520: -0.06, 17.4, 18.4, 17.6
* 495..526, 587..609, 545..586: -0.14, 18.3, 19.8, 16.7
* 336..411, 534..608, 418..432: 0.08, 17.8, 16.8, 18.9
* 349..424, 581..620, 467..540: -0.07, 17.7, 18.5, 17.1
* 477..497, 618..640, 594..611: 0.07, 18.4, 17.3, 18.5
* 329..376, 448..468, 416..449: 0.06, 17.7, 17.5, 18.6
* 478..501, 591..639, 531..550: -0.11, 18.4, 20.1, 17.8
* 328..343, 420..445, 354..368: -0.09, 16.8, 18.3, 17.3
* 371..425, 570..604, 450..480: -0.06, 17.4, 18.3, 17.2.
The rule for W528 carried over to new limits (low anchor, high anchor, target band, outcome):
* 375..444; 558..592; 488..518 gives -0.9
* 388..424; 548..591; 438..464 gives -1.1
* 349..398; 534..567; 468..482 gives 1.1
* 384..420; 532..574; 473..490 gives 0.6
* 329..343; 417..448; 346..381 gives -2.2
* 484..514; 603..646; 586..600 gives 1.8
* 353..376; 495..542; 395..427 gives 2.1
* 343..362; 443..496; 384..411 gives 0.6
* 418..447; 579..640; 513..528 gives -0.6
